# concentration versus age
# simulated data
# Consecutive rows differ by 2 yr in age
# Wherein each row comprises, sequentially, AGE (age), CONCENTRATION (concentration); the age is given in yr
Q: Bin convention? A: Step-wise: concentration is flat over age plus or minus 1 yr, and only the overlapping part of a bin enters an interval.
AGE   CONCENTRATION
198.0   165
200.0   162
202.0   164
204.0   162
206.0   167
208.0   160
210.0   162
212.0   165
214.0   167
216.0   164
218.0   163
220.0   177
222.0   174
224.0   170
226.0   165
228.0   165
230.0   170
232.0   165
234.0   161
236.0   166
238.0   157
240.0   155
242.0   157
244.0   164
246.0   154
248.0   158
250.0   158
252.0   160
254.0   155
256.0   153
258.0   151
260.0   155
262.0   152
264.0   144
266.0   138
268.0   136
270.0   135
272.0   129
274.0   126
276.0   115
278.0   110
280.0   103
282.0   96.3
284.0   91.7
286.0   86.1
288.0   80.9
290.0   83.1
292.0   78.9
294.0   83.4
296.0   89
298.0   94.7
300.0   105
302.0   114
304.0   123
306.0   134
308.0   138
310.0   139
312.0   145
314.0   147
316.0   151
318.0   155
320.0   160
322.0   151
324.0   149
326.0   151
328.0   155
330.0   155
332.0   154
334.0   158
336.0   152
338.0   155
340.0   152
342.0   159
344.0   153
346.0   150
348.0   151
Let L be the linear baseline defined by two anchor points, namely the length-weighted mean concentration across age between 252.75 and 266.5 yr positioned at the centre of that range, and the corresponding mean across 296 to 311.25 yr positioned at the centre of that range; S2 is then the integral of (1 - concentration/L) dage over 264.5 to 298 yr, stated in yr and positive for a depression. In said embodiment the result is 7.6 yr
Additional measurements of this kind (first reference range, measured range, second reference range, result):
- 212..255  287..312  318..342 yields 8.0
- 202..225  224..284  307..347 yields 5.6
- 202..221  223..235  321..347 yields -0.2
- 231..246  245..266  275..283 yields -2.4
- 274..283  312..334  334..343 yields -1.5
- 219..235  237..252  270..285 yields -0.9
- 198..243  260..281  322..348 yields 3.9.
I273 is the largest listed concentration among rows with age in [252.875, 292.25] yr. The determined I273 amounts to 155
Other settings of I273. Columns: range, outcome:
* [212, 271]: 177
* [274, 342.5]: 160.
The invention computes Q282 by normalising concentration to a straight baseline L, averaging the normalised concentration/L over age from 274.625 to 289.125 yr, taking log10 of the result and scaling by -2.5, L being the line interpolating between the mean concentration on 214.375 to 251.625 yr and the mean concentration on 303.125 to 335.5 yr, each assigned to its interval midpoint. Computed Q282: 0.49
